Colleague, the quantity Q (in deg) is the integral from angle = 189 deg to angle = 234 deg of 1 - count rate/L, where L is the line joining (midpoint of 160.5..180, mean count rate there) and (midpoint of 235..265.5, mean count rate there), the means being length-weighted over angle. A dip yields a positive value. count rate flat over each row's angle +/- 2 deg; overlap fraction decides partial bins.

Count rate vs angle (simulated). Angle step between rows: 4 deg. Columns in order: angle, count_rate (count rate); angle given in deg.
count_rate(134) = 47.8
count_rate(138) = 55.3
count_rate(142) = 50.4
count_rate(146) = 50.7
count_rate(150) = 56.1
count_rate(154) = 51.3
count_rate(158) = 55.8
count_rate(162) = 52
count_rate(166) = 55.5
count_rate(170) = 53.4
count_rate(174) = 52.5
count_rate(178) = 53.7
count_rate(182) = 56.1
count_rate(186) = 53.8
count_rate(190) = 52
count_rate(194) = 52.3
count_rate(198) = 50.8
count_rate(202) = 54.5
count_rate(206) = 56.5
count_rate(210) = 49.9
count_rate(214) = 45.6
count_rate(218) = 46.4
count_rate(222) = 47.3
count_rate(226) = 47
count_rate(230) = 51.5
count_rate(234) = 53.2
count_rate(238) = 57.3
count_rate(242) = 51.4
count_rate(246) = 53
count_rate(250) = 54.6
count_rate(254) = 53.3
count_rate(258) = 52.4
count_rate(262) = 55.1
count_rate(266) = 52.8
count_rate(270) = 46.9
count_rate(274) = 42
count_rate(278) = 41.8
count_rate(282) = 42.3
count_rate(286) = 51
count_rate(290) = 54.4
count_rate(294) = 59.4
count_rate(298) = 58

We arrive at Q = 2.68 deg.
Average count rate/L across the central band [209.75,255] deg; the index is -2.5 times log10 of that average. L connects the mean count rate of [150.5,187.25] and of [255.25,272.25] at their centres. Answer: 0.03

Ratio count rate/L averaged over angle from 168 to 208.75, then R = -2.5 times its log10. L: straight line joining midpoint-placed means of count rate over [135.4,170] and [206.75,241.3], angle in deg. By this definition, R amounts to -0.04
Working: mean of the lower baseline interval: 53.3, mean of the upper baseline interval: 50.1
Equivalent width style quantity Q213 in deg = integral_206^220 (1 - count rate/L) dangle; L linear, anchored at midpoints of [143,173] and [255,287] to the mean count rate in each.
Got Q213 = 0.6 deg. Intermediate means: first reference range 53.4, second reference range 48.1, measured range 48.6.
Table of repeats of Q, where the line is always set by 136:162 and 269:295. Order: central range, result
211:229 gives 1.18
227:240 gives -0.95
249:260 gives -0.98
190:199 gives -0.06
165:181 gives -0.49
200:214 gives -0.45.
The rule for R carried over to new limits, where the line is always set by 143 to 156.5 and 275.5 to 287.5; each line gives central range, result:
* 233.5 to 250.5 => -0.15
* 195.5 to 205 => -0.07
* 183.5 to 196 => -0.05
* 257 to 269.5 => -0.15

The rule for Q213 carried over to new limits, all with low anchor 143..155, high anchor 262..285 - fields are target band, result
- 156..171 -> -0.7 deg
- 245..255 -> -1.3 deg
